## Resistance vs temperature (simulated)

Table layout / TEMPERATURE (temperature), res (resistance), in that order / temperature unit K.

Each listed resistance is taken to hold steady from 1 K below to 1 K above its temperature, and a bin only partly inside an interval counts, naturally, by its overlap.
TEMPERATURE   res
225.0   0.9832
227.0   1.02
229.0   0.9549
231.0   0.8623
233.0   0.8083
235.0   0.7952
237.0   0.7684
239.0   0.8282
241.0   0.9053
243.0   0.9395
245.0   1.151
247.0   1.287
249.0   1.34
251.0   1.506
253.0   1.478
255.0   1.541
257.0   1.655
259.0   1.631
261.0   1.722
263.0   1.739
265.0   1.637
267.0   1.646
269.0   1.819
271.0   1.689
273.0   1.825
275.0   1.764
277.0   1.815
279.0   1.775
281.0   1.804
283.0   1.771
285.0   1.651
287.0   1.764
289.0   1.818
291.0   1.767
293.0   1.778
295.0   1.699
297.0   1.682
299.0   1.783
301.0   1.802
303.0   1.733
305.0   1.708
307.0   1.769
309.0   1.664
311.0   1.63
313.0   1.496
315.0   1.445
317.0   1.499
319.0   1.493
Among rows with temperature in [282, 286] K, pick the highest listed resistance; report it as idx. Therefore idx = 1.771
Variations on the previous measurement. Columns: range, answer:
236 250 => 1.34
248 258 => 1.655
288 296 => 1.818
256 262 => 1.722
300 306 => 1.802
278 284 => 1.804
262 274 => 1.825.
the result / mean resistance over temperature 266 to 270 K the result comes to 1.73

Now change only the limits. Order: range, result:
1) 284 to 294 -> 1.76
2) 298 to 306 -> 1.76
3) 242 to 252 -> 1.24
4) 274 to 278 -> 1.79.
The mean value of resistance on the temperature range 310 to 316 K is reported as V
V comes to 1.52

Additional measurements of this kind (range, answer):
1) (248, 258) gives 1.5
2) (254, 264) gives 1.66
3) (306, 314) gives 1.64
